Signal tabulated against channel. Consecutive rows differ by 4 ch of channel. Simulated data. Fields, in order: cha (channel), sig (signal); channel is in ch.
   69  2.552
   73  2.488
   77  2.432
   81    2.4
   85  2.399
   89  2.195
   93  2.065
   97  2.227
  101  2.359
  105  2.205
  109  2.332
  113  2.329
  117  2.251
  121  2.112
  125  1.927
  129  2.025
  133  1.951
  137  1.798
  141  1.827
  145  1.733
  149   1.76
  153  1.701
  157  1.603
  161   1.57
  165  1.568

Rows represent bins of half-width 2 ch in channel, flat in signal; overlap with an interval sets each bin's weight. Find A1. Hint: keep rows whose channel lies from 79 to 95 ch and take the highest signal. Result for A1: 2.4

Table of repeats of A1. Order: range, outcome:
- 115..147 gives 2.251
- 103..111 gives 2.332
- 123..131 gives 2.025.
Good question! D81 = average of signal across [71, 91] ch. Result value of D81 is 2.38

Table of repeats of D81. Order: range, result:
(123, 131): 1.98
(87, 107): 2.21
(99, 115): 2.31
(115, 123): 2.18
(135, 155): 1.76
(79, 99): 2.26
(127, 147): 1.87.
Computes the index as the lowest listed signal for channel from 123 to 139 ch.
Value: 1.798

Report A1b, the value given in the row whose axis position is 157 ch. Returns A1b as 1.603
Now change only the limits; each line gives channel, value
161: 1.57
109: 2.332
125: 1.927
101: 2.359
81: 2.4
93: 2.065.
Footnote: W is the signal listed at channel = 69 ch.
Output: 2.552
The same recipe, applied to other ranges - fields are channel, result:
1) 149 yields 1.76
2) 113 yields 2.329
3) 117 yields 2.251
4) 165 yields 1.568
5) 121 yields 2.112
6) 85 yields 2.399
